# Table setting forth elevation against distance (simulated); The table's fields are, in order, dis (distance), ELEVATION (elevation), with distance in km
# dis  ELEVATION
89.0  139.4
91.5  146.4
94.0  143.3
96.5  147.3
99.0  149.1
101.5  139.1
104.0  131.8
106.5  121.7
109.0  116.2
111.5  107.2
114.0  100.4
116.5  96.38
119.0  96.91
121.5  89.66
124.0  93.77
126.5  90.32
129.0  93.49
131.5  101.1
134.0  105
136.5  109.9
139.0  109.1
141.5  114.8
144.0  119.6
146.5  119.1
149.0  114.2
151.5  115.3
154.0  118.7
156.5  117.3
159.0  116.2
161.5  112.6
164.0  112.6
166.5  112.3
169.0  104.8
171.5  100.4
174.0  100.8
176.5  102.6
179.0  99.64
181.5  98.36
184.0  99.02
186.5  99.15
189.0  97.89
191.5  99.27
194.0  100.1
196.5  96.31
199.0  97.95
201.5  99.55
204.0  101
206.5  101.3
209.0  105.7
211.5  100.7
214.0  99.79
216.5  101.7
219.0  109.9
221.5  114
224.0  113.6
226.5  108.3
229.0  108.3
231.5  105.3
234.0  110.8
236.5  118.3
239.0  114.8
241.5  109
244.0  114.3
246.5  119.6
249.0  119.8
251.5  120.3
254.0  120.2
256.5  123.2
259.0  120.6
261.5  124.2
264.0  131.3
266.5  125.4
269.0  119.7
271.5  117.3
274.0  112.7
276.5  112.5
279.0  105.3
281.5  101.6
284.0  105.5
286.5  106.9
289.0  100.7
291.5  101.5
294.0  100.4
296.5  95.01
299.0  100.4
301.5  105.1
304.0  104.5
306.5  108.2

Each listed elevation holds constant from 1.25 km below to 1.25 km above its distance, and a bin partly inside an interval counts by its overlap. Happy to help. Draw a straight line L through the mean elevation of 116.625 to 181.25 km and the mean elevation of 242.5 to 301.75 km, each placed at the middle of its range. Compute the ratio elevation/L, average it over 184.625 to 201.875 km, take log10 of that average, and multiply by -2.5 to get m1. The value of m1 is 0.11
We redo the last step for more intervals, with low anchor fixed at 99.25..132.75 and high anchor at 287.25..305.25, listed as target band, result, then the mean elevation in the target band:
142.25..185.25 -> -0.040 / 110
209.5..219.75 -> 0.012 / 103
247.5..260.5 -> -0.177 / 121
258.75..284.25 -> -0.141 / 116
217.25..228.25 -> -0.072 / 111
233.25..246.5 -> -0.110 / 114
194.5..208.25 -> 0.052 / 99.5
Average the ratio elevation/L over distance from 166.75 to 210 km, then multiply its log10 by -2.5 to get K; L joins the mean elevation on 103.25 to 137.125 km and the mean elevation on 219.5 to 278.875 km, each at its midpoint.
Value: 0.10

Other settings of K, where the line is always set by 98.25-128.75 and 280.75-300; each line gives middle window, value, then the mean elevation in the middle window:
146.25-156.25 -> -0.08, 117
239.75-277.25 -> -0.16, 119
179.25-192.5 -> 0.08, 98.8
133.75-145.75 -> -0.04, 113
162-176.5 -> 0.01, 106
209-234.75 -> -0.02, 107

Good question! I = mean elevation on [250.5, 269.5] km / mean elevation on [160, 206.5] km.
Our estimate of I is 1.2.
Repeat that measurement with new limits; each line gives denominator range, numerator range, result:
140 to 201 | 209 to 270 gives 1.07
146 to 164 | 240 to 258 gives 1.02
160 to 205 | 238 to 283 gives 1.15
